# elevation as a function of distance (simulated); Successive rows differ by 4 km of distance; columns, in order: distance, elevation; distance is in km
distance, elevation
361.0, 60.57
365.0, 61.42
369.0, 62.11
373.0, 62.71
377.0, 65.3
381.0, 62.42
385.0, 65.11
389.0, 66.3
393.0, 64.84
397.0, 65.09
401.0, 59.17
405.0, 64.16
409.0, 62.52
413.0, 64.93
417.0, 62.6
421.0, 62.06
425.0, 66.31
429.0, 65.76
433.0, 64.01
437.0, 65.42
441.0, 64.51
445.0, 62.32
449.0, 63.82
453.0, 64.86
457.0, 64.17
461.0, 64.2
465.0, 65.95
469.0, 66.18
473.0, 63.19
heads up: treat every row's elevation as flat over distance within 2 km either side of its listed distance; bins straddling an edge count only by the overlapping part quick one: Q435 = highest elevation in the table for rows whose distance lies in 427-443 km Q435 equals 65.76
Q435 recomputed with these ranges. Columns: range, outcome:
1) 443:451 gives 63.82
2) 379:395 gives 66.3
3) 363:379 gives 65.3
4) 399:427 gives 66.31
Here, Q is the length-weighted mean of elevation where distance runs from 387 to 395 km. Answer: 65.6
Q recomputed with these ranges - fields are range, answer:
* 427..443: 64.9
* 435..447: 64.1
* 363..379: 62.9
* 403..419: 63.6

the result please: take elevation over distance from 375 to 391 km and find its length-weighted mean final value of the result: 64.8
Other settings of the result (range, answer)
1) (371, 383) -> 63.5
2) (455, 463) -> 64.2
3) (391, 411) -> 63.2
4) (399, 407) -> 61.7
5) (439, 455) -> 63.9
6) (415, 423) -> 62.3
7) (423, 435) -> 65.4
